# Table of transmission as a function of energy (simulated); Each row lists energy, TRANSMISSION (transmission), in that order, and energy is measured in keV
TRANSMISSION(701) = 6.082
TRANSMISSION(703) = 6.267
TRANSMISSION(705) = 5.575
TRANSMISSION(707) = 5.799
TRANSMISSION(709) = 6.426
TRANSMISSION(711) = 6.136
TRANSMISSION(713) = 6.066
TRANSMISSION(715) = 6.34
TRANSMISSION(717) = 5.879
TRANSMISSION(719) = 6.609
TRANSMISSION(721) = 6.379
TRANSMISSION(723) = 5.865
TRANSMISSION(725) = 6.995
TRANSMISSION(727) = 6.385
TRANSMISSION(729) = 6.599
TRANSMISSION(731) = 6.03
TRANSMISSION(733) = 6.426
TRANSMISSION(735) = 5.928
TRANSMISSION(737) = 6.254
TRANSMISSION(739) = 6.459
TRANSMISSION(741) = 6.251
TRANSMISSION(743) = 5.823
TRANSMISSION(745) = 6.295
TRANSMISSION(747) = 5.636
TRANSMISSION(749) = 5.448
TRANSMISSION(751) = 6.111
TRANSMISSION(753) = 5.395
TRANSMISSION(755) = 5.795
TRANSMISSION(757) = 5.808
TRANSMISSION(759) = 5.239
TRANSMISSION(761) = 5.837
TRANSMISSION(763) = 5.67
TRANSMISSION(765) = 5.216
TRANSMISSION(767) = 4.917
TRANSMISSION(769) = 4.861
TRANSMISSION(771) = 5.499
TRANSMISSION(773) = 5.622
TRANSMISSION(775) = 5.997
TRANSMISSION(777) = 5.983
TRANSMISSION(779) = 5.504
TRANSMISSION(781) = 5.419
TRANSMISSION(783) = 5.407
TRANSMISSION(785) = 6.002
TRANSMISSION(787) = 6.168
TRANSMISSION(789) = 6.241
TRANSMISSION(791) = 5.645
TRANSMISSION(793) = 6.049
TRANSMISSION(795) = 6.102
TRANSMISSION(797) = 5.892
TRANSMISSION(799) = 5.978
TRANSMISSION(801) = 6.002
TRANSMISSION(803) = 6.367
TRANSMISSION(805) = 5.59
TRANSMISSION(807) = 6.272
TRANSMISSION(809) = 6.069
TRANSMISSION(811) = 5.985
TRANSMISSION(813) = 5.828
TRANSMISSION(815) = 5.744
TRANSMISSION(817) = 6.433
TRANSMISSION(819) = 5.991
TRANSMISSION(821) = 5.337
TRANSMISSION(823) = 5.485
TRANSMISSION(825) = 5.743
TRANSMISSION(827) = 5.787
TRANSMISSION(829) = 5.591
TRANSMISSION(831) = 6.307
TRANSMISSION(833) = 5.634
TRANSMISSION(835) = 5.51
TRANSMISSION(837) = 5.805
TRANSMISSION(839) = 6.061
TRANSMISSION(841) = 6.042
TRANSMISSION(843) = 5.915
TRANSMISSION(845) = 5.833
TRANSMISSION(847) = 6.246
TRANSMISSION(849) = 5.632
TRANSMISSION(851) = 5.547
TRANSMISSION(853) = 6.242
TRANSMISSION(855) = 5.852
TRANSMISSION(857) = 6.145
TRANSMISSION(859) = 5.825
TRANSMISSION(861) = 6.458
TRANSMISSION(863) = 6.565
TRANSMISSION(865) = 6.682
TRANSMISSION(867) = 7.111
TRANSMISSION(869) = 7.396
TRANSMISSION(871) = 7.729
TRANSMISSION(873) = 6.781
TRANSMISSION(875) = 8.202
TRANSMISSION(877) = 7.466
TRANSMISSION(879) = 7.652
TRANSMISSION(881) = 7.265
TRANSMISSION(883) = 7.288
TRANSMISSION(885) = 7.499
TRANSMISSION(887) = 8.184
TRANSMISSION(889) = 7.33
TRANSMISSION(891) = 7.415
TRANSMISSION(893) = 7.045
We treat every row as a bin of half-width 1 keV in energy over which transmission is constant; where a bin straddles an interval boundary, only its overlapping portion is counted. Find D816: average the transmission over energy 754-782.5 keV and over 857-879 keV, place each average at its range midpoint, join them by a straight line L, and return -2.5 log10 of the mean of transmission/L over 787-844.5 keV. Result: 0.06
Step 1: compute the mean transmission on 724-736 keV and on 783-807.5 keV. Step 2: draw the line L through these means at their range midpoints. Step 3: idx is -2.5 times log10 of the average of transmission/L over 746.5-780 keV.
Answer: 0.12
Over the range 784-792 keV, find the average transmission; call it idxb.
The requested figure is 6.01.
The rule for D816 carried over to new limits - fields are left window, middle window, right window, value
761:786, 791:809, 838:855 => -0.063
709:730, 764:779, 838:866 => 0.146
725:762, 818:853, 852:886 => 0.156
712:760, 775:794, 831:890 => 0.082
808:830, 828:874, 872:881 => 0.091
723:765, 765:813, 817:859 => 0.024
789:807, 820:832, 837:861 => 0.049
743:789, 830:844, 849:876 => 0.082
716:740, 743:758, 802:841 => 0.077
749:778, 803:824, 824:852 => -0.029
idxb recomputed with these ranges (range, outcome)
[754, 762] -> 5.67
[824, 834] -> 5.81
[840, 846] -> 5.93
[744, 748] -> 5.97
